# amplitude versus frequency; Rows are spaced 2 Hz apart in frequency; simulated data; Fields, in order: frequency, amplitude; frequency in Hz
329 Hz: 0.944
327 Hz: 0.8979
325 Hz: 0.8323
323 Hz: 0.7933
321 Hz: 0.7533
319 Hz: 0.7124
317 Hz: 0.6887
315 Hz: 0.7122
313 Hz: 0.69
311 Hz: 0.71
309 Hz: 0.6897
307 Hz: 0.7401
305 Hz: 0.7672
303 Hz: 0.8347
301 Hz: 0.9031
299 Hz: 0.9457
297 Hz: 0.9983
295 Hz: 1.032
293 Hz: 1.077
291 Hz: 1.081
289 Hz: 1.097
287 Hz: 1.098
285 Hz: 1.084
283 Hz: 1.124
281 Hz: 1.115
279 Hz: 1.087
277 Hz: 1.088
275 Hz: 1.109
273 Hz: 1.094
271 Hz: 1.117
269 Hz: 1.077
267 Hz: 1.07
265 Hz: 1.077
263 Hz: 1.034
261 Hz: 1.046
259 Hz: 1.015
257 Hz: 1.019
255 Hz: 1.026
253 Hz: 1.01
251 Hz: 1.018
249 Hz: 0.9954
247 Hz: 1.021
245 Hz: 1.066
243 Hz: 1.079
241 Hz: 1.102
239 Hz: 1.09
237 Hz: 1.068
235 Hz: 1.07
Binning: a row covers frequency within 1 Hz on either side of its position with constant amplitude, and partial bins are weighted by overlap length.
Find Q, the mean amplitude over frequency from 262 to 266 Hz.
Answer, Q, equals 1.06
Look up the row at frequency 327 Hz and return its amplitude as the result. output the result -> 0.8979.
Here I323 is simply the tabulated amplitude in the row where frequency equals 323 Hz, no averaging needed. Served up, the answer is 0.7933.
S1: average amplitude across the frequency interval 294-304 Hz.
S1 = 0.943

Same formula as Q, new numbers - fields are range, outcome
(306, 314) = 0.707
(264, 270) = 1.07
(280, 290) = 1.1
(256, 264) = 1.03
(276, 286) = 1.1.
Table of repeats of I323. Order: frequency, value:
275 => 1.109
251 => 1.018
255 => 1.026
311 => 0.71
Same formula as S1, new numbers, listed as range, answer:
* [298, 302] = 0.924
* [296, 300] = 0.972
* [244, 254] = 1.02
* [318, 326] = 0.773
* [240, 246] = 1.08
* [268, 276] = 1.1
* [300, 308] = 0.811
